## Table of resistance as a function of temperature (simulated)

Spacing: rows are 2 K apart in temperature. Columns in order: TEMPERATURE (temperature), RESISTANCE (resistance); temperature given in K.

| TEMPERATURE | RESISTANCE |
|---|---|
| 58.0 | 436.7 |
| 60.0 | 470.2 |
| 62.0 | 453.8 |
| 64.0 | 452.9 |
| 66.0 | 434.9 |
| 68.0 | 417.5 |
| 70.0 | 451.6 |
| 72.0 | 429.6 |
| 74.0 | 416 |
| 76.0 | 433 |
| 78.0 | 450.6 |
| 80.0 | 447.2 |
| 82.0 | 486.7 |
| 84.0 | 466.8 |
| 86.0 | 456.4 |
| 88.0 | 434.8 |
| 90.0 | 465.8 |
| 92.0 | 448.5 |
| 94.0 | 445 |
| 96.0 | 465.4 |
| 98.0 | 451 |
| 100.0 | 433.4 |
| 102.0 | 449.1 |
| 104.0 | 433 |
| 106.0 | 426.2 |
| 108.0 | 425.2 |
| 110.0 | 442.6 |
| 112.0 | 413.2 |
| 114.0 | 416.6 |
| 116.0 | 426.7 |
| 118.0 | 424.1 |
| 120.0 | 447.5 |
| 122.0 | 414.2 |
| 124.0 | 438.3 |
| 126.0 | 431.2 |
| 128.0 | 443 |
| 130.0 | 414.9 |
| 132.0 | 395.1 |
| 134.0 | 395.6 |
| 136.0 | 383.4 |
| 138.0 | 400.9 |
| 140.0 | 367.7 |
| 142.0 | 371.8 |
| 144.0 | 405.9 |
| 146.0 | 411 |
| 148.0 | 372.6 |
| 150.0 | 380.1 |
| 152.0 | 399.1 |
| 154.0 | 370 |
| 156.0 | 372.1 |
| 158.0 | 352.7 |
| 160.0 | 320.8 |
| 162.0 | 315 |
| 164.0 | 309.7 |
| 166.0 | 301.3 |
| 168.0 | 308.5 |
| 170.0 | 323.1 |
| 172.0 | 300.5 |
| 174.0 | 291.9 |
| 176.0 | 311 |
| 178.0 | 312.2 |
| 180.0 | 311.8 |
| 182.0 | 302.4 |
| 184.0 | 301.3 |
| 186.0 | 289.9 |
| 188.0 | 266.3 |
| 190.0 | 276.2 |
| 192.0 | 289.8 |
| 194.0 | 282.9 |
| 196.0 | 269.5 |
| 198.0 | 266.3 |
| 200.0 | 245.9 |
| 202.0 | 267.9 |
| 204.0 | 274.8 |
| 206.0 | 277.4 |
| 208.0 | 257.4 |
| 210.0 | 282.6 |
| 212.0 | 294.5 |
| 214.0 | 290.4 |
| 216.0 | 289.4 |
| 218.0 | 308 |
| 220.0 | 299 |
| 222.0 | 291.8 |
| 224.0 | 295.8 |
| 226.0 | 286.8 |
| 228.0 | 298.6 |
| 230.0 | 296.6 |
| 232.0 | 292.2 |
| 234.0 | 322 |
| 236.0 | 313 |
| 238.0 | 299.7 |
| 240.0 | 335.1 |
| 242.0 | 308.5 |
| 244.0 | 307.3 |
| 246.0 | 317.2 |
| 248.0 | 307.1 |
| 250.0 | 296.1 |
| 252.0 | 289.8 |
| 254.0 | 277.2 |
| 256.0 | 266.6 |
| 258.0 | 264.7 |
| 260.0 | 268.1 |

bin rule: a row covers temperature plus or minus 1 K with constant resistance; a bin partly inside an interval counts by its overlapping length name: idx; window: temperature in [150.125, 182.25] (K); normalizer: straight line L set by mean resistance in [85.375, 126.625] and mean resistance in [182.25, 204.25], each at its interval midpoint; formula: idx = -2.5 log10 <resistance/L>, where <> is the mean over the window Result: 0.00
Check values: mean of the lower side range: 437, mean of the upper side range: 276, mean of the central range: 327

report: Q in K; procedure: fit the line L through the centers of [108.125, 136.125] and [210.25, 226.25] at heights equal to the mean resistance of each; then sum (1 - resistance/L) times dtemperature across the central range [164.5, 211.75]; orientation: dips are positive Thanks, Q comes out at 6.6 K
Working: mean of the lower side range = 422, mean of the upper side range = 294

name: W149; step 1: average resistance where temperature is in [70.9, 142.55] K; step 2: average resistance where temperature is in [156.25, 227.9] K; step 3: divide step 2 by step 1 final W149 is 0.68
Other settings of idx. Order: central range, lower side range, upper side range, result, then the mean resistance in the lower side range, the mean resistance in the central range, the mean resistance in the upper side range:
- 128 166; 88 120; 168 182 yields -0.04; 438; 374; 308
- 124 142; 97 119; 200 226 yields -0.02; 431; 404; 284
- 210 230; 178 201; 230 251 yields 0.02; 283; 294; 309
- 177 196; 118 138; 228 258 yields 0.22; 418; 291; 301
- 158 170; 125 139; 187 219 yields 0.11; 409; 316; 277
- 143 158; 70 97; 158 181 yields -0.13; 450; 385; 311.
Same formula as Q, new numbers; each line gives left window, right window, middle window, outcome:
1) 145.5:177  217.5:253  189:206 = 2.6 K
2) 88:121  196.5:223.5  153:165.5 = 0.6 K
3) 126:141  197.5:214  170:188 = 1.0 K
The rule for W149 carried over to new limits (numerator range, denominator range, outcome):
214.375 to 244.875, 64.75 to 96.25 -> 0.68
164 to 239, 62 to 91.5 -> 0.65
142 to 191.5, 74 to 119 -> 0.75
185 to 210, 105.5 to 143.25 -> 0.66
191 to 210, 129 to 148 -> 0.69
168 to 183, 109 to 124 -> 0.72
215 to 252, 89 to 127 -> 0.69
